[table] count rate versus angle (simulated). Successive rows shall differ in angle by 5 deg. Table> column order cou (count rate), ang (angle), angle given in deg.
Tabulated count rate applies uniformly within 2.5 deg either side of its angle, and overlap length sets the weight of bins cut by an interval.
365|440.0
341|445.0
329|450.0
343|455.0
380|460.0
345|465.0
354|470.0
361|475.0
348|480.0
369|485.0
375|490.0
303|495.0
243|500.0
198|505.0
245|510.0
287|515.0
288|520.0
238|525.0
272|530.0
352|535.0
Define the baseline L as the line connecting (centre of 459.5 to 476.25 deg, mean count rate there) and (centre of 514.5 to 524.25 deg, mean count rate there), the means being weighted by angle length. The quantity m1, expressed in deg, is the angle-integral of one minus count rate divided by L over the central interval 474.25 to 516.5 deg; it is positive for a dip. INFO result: 2.1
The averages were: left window 358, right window 279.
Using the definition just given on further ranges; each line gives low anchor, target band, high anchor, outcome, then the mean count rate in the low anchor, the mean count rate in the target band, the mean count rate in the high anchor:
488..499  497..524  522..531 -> 3.2 deg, 324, 252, 254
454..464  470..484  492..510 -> -1.9 deg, 362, 356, 251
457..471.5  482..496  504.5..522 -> -2.0 deg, 359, 354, 260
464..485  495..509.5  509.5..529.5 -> 3.0 deg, 355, 238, 267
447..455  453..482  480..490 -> -0.5 deg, 334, 356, 365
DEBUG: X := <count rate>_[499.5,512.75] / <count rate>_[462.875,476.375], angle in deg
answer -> 0.64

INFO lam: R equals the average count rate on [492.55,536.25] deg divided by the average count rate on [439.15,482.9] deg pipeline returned 0.8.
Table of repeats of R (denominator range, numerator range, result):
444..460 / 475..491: 1.05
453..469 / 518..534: 0.77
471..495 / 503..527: 0.71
